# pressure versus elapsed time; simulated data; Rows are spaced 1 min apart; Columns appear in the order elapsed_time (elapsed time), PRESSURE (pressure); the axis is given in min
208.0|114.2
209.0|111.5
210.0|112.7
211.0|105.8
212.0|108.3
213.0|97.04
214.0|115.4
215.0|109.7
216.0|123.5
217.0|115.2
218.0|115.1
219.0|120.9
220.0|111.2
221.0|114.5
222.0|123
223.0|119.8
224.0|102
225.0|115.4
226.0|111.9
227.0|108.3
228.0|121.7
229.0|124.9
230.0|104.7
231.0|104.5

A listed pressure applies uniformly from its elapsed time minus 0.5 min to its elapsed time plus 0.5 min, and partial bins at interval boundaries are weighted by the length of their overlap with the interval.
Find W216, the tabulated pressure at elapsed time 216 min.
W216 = 123.5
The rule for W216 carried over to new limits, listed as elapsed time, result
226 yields 111.9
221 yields 114.5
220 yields 111.2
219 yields 120.9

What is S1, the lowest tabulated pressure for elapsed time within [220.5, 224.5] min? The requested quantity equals 102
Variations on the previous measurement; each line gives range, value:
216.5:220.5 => 111.2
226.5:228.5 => 108.3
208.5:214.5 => 97.04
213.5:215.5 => 109.7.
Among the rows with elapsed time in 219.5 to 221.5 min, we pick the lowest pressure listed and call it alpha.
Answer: 111.2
